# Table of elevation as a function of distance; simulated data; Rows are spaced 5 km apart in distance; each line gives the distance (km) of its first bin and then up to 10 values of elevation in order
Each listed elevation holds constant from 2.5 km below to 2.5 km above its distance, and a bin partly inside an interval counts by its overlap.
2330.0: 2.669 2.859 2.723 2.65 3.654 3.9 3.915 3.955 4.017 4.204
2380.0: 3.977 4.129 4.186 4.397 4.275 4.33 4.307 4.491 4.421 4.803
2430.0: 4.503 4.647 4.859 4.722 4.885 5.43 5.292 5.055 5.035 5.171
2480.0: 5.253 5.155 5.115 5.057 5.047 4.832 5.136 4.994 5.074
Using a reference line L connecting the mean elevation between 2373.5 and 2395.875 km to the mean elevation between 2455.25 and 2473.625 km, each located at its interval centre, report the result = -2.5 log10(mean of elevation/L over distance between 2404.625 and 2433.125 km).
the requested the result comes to 0.02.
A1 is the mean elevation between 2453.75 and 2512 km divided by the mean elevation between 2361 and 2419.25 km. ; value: 1.22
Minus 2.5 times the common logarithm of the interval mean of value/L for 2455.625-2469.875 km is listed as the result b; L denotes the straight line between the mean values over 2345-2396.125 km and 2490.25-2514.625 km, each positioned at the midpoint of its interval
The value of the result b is -0.11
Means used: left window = 3.96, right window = 5.02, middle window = 5.18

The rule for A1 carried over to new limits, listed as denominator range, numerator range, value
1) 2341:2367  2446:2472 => 1.44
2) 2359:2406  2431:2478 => 1.21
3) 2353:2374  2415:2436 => 1.15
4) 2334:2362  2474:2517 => 1.54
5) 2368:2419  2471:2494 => 1.22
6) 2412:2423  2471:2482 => 1.16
